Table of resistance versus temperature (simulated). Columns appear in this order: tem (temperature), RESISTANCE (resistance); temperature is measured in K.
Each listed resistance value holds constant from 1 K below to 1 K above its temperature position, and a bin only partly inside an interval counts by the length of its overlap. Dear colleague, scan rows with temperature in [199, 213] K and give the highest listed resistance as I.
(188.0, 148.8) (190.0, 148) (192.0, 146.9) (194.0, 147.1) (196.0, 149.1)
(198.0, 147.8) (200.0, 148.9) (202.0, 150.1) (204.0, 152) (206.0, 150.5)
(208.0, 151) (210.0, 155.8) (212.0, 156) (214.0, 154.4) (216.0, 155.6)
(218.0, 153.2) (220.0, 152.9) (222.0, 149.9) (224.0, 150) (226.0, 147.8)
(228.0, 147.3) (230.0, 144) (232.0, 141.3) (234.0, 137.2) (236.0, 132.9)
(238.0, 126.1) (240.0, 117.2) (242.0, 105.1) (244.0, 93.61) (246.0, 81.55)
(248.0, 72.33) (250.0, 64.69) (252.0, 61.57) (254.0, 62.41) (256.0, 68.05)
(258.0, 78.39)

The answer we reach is 156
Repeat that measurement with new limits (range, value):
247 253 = 72.33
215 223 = 155.6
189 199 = 149.1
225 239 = 147.8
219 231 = 152.9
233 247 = 137.2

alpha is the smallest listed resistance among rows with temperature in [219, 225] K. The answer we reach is 149.9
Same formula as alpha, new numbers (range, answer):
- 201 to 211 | 150.1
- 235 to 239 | 126.1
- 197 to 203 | 147.8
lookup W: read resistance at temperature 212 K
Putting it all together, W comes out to 156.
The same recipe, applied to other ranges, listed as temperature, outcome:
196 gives 149.1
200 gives 148.9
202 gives 150.1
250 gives 64.69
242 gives 105.1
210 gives 155.8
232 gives 141.3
